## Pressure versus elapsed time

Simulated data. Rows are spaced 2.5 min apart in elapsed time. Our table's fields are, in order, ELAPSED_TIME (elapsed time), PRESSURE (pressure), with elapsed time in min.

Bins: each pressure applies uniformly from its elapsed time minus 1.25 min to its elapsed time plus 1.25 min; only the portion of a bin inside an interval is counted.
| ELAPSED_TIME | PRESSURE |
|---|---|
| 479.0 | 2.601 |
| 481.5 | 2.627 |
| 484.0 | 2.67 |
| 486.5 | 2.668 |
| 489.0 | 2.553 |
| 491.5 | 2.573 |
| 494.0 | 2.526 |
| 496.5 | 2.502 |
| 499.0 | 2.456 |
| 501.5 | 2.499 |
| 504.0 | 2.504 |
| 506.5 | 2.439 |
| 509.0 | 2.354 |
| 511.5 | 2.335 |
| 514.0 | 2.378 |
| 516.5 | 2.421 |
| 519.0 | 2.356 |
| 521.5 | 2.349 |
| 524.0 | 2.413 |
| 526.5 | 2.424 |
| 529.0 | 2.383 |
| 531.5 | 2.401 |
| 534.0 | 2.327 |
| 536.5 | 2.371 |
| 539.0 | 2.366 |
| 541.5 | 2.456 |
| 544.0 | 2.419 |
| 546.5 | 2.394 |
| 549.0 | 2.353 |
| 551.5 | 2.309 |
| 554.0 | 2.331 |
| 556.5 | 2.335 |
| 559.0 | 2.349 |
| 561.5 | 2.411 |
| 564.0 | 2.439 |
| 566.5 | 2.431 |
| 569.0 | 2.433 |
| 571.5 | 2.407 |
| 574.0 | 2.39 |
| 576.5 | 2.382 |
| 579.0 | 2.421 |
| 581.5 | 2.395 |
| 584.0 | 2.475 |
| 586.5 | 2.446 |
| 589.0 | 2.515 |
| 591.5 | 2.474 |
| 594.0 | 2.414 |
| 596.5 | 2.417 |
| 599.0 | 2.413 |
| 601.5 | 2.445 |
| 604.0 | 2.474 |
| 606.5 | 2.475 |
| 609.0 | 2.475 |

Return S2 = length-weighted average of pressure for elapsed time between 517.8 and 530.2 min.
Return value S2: 2.39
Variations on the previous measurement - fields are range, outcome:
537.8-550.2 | 2.4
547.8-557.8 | 2.33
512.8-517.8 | 2.4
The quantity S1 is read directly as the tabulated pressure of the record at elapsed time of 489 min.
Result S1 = 2.553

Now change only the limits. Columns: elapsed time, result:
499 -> 2.456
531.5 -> 2.401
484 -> 2.67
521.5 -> 2.349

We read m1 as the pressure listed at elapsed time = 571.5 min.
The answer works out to 2.407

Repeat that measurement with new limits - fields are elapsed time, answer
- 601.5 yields 2.445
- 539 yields 2.366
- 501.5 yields 2.499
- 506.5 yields 2.439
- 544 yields 2.419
